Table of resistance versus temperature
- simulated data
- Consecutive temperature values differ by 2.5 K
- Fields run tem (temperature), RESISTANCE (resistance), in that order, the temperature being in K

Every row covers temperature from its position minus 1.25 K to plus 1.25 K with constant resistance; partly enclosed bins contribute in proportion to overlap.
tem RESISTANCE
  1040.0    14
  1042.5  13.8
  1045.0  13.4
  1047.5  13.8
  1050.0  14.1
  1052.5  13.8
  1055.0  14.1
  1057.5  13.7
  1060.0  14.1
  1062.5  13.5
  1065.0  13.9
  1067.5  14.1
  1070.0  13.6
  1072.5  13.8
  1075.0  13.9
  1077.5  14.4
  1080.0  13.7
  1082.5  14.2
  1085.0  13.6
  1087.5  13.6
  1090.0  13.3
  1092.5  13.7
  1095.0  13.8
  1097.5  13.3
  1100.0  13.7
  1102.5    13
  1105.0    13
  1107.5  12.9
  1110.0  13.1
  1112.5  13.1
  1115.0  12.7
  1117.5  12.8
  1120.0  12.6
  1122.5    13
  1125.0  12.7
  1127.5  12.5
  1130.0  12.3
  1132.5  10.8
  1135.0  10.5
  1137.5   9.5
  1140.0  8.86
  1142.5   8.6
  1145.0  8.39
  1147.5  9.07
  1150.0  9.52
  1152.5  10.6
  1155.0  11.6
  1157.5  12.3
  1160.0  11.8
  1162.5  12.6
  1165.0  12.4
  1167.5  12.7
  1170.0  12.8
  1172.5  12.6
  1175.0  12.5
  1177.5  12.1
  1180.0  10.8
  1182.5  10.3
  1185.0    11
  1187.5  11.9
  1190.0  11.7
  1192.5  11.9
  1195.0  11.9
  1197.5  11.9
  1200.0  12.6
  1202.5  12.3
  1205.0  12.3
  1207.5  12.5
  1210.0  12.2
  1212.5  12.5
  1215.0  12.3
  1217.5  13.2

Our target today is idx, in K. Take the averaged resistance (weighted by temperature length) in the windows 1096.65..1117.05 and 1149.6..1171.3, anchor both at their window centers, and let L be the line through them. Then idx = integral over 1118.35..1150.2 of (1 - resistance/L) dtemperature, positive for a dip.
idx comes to 4.6 K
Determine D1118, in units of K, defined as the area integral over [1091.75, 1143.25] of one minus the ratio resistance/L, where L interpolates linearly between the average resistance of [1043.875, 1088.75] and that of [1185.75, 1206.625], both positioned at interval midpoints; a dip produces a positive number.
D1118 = 3.62 K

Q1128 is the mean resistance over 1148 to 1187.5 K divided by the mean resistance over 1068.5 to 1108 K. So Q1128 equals 0.9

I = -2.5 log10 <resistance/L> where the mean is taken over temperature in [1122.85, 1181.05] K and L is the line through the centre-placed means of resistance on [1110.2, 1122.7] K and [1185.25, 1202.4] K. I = 0.11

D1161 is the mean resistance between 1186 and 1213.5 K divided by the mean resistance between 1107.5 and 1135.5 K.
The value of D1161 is 0.98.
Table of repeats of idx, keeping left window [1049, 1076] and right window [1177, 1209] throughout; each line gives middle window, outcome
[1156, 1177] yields -0.4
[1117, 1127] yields 0.1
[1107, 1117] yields 0.1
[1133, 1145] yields 3.1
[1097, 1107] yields 0.0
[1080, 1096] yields -0.3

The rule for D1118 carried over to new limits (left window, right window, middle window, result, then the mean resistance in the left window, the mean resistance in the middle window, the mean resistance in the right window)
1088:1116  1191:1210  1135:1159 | 5.4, 13.3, 9.88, 12.2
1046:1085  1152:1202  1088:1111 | 0.0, 13.9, 13.3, 11.9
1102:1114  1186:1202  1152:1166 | 0.5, 13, 11.9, 12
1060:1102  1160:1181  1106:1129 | 0.6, 13.8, 12.8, 12.3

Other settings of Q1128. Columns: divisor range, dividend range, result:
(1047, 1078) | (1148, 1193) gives 0.84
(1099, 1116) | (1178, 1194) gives 0.87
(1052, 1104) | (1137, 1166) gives 0.76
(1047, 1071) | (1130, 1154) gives 0.70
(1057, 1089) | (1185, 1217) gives 0.88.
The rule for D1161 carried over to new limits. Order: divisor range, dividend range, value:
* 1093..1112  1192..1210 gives 0.92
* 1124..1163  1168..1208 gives 1.12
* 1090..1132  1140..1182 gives 0.86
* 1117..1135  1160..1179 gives 1.02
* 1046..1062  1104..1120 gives 0.93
